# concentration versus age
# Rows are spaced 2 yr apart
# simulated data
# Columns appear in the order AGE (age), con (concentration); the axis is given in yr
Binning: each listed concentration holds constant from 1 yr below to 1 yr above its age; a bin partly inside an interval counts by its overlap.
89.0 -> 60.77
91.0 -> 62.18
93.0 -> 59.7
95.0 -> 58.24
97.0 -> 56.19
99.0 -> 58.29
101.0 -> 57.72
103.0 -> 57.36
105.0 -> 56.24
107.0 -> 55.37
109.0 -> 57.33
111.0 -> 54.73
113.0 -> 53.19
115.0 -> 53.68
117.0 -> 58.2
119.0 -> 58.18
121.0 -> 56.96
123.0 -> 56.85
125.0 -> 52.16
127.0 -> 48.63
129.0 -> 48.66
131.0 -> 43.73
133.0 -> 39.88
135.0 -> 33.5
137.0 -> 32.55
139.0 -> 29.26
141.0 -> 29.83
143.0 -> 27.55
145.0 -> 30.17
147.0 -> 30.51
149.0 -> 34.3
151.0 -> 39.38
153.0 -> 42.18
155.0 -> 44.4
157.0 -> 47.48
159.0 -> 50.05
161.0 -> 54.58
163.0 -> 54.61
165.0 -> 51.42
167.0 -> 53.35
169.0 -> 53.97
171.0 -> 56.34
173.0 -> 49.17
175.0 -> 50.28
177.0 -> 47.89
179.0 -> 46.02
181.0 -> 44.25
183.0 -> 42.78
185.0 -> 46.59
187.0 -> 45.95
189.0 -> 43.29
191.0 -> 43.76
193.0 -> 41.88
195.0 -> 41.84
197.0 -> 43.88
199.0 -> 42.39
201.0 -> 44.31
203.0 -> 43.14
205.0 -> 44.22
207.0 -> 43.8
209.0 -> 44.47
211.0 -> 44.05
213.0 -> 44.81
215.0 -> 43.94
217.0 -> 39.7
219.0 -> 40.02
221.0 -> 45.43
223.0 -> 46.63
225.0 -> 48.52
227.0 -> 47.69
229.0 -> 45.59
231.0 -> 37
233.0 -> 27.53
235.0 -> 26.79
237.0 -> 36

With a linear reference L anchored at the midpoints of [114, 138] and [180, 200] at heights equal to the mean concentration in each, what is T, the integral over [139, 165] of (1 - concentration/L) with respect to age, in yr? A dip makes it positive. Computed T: 3.4 yr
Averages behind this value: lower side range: 48.6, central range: 40.4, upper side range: 43.7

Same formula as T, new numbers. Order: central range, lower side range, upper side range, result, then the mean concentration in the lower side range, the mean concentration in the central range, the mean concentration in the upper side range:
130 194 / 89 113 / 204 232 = 8.94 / 57.5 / 43.2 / 44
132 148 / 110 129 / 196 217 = 6.25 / 54.4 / 31.7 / 43.7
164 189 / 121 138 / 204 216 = -2.31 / 45.2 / 48.8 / 44.2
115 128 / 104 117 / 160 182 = -0.11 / 55.3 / 55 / 51.1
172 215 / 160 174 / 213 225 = 3.30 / 53.3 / 44.7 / 43.7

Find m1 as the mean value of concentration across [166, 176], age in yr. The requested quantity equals 52.6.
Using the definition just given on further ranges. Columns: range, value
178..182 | 45.1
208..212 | 44.3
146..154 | 36.6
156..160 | 48.8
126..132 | 47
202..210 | 43.9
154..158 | 45.9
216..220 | 39.9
